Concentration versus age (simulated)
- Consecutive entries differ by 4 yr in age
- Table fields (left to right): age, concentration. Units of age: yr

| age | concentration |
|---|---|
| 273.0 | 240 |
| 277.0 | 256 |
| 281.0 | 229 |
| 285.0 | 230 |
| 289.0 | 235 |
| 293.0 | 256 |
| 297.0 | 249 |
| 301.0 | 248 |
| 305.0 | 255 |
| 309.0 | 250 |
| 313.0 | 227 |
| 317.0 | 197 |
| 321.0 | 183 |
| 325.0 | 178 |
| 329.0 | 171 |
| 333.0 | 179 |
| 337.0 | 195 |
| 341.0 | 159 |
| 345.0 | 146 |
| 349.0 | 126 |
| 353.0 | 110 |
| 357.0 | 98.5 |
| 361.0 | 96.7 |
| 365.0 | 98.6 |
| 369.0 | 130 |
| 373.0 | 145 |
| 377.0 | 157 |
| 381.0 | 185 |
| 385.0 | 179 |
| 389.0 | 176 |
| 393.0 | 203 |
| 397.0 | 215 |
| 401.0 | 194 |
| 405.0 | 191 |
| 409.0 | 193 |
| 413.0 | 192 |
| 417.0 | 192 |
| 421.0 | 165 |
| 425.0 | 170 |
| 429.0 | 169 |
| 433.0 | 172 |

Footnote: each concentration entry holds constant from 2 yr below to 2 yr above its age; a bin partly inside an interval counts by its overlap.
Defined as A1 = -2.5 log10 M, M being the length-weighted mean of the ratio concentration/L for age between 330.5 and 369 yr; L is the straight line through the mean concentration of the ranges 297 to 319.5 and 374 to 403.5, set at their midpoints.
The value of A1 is 0.49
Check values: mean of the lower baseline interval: 235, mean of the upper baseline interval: 186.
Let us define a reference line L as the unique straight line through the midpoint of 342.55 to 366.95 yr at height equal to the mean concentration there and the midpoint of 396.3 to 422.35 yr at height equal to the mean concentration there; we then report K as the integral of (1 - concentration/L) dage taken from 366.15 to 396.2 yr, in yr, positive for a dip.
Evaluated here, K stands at -3.1 yr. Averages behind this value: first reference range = 114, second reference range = 191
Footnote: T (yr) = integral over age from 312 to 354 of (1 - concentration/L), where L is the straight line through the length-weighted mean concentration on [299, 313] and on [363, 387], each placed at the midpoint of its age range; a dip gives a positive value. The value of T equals 8.0 yr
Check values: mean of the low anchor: 248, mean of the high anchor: 149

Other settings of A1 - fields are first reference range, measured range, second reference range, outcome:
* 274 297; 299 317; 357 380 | -0.14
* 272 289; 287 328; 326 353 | -0.12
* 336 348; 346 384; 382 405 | 0.33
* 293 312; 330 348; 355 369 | -0.05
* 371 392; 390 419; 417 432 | -0.15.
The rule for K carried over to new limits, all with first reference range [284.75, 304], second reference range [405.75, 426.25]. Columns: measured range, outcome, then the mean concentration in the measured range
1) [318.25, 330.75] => 2.8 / 179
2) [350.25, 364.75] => 7.5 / 103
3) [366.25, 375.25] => 3.1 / 135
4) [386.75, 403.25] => -0.2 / 197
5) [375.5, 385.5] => 1.4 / 174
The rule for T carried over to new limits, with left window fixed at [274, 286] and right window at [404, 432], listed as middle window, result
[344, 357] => 5.5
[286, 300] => -0.7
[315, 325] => 1.6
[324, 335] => 2.1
